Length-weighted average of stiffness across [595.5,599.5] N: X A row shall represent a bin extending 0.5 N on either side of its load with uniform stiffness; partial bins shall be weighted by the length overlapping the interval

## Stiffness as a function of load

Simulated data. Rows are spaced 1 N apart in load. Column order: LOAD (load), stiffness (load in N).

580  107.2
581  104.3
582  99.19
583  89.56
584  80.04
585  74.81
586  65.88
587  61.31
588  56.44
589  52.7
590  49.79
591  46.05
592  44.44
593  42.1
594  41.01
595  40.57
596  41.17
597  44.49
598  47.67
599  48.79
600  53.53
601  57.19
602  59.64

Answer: 45.5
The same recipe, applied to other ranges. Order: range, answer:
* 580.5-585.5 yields 89.6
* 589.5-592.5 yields 46.8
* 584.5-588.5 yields 64.6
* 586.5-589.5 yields 56.8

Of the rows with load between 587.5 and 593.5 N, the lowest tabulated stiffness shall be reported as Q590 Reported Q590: 42.1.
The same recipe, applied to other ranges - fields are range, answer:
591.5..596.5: 40.57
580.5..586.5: 65.88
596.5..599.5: 44.49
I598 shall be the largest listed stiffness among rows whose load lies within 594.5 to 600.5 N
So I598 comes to 53.53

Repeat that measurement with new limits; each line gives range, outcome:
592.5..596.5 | 42.1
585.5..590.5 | 65.88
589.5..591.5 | 49.79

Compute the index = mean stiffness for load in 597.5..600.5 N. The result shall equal 50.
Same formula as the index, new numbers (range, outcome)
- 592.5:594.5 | 41.6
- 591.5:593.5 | 43.3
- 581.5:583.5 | 94.4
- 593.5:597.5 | 41.8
